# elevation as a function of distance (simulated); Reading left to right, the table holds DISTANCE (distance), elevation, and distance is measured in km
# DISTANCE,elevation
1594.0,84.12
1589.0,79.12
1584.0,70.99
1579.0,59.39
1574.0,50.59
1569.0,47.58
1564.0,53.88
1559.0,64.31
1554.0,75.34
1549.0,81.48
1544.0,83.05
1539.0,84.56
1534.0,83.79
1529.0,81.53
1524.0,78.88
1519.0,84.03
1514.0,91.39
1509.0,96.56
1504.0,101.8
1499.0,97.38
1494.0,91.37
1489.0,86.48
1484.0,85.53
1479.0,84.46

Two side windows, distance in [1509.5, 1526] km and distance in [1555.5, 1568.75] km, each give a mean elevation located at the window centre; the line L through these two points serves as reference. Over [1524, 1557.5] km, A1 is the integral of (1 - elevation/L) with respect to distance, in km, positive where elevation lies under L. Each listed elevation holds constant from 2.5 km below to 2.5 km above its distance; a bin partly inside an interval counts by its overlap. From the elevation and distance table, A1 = -4.4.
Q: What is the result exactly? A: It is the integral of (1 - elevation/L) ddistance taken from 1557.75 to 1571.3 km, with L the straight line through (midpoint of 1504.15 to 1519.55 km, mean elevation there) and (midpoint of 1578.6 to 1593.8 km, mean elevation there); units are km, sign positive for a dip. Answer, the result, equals 4.2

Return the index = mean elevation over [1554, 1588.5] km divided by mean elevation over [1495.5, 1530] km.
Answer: 0.67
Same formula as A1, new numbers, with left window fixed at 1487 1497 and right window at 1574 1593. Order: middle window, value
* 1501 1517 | -2.0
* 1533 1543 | -0.7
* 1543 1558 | -0.4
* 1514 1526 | -0.1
